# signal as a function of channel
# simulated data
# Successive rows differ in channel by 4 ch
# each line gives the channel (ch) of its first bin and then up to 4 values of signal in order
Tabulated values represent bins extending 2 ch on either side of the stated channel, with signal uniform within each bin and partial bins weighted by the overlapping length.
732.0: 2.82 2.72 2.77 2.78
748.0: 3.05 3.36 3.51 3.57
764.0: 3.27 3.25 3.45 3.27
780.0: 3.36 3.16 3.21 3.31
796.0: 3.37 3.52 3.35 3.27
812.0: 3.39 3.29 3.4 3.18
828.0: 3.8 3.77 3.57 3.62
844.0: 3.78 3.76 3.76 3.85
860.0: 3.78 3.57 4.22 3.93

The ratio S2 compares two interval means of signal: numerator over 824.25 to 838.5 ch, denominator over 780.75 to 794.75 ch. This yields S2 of 1.12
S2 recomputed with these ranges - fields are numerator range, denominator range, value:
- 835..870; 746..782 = 1.13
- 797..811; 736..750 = 1.19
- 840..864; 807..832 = 1.10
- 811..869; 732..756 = 1.23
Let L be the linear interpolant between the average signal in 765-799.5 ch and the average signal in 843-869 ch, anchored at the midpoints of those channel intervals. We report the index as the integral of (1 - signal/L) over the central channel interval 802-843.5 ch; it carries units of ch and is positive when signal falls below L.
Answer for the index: 1.22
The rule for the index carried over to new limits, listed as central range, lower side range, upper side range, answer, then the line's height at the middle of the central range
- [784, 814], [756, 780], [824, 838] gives 1.5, 3.5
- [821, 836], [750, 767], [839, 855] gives 0.4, 3.68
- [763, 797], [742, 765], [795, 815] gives 0.3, 3.32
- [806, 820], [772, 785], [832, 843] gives 0.7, 3.5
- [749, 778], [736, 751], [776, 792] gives -2.9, 3.07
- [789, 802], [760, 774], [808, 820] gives -0.2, 3.35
